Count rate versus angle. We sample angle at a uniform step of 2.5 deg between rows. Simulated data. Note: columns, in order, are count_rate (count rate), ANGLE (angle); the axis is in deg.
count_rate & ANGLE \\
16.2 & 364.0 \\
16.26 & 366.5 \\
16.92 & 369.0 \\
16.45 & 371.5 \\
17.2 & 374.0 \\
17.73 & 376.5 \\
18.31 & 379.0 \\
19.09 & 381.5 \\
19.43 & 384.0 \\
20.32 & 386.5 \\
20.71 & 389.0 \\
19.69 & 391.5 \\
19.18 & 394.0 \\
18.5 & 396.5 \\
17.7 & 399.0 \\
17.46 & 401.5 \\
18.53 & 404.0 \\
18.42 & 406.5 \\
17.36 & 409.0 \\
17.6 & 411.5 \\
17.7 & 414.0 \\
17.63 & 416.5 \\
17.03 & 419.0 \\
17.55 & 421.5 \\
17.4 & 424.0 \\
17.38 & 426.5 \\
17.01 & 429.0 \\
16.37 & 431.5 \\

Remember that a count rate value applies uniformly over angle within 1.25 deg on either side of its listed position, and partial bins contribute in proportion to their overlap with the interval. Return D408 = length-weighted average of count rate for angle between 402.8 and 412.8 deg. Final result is 18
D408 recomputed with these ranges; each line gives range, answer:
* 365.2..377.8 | 16.9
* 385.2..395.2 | 20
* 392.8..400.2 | 18.5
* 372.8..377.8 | 17.5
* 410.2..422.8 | 17.5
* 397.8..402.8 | 17.6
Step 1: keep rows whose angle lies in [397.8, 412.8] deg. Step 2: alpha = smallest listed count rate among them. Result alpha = 17.36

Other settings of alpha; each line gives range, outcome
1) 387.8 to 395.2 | 19.18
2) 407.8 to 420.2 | 17.03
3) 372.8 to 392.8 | 17.2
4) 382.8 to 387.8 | 19.43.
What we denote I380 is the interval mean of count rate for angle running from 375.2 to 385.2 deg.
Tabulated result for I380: 18.6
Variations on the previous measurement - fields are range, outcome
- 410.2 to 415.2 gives 17.6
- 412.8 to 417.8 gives 17.7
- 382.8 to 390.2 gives 20.2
